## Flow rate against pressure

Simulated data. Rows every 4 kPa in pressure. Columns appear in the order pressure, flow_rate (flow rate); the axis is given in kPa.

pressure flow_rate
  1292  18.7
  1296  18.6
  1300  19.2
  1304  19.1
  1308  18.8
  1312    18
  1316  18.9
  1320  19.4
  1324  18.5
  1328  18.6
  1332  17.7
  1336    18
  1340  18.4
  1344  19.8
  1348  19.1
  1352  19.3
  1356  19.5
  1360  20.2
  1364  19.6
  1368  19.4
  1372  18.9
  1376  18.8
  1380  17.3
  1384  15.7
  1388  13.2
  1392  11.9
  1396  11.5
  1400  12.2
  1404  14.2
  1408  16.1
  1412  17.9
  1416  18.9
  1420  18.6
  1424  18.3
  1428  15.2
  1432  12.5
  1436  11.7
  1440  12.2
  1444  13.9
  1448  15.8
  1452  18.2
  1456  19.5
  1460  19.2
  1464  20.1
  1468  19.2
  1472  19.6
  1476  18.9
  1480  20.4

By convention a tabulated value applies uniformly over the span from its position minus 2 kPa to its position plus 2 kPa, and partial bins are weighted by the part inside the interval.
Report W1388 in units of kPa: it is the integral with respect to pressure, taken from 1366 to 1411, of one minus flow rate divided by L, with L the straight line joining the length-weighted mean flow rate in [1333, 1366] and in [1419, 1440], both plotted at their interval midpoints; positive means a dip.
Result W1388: 4.4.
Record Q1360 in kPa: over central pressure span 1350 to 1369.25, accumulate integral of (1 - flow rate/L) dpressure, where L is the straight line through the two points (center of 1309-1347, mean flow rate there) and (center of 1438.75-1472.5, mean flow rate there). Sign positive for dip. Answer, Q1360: -1.3 kPa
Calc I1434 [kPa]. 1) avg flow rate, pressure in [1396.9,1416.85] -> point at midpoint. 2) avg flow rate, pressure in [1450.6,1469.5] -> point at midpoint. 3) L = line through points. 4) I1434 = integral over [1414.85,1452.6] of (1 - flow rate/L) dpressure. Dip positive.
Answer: 4.2 kPa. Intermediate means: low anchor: 15.4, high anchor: 19.3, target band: 15.4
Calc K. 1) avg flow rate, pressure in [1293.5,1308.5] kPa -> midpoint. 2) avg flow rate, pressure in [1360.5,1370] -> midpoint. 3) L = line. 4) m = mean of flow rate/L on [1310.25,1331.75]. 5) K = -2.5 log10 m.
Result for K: 0.031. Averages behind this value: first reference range 18.9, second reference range 19.6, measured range 18.6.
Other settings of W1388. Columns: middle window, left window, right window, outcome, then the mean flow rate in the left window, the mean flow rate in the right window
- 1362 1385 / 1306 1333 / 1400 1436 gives -1.7 kPa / 18.6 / 16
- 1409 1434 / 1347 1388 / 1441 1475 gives 1.9 kPa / 18.5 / 18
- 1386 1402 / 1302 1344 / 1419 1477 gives 4.9 kPa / 18.6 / 16.8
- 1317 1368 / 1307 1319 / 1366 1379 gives -0.7 kPa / 18.6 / 18.9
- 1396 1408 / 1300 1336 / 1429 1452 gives 1.5 kPa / 18.6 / 13.7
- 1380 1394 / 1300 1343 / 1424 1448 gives 1.5 kPa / 18.6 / 13.8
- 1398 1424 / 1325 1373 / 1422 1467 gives 1.0 kPa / 19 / 16.1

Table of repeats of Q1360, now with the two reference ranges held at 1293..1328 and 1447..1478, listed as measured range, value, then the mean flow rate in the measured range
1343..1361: -0.7 kPa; 19.5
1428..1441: 4.3 kPa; 12.6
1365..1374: -0.2 kPa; 19.2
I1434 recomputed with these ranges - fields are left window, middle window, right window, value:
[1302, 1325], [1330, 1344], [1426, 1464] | -0.1 kPa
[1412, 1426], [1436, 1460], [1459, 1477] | 4.1 kPa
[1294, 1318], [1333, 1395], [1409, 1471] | 0.3 kPa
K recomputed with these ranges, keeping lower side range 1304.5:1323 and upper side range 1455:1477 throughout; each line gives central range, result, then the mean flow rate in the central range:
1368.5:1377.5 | 0.01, 18.9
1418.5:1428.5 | 0.10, 17.6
